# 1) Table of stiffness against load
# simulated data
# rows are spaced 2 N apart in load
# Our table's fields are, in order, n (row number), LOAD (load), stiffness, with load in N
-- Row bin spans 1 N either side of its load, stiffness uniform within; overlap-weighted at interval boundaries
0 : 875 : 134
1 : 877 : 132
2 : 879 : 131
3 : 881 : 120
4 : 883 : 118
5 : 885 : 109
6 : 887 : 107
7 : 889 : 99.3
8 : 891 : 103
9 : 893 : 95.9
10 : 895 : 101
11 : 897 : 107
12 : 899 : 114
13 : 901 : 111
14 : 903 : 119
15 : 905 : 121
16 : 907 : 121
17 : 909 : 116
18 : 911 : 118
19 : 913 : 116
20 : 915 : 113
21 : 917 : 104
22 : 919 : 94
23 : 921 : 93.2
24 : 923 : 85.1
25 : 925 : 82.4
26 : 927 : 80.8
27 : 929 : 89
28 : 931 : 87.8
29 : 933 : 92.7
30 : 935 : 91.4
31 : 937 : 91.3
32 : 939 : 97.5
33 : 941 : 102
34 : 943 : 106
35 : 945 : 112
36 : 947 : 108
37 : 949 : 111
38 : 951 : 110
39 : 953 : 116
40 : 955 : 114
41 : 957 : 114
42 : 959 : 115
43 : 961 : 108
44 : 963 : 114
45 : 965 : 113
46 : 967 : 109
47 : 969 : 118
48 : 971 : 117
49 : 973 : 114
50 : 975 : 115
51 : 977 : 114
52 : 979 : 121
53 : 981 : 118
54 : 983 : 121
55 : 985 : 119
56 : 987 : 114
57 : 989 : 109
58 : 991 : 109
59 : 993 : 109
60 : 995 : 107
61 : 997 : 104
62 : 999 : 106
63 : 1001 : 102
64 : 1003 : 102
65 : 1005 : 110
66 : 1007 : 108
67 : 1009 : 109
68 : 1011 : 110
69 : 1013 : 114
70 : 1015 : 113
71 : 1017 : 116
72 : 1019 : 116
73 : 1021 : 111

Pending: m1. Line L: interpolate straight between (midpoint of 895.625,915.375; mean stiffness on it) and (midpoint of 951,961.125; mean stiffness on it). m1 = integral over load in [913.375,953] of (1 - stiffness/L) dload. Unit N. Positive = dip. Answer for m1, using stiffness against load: 5.6 N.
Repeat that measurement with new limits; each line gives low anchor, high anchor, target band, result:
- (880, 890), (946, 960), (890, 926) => 1.6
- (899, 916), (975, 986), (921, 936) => 3.8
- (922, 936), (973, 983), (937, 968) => -2.5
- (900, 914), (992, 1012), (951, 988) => -1.6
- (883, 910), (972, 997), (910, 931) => 2.6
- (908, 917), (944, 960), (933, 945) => 1.6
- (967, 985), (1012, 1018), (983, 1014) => 1.7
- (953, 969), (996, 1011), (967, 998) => -1.2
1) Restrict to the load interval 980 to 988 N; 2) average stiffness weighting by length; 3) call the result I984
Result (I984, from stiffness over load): 118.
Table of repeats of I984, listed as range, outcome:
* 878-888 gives 117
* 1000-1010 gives 106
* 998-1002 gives 104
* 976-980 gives 118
